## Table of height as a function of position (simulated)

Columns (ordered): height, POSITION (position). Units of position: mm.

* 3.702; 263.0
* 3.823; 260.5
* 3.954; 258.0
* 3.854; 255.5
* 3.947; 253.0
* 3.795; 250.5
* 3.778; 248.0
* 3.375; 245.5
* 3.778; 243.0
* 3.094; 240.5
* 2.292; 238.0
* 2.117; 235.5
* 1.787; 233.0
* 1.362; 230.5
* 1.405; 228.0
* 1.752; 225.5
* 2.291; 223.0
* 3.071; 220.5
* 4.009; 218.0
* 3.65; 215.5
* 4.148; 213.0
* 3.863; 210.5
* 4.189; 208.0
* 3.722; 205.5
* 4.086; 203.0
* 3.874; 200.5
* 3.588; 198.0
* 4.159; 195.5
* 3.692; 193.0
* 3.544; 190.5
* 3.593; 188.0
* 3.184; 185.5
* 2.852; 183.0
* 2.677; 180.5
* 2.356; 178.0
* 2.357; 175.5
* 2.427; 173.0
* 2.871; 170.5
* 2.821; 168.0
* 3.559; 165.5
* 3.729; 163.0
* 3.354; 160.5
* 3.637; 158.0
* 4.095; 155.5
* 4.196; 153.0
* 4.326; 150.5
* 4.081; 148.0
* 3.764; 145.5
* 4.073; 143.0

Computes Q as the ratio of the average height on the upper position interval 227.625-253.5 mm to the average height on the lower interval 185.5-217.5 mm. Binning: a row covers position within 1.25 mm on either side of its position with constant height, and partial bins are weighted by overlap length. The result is 0.7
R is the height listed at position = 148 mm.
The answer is 4.081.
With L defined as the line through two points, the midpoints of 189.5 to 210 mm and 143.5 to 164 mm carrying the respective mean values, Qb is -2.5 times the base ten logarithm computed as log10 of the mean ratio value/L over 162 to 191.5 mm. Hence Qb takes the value 0.29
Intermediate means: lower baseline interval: 3.91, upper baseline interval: 3.86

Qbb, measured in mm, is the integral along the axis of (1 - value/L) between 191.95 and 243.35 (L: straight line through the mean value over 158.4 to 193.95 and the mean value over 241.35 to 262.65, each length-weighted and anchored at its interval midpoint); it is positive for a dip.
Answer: 4.5 mm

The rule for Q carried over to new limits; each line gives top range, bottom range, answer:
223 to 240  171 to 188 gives 0.69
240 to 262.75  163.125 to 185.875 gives 1.32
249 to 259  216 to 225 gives 1.27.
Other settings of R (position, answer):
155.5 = 4.095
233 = 1.787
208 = 4.189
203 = 4.086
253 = 3.947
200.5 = 3.874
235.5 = 2.117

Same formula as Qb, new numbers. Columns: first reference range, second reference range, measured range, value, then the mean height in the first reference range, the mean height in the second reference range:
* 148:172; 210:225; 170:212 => 0.04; 3.63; 3.4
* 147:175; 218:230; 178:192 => -0.03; 3.52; 2.28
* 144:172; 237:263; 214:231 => 0.37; 3.67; 3.59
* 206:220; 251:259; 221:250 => 0.48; 3.91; 3.91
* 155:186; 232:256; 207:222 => -0.21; 3.04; 3.18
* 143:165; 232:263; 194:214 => -0.10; 3.9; 3.33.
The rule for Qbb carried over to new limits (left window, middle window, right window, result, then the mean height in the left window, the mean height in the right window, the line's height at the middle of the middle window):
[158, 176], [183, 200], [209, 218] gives -0.3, 3.09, 3.91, 3.52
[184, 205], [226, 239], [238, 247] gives 6.1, 3.7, 3.27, 3.36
